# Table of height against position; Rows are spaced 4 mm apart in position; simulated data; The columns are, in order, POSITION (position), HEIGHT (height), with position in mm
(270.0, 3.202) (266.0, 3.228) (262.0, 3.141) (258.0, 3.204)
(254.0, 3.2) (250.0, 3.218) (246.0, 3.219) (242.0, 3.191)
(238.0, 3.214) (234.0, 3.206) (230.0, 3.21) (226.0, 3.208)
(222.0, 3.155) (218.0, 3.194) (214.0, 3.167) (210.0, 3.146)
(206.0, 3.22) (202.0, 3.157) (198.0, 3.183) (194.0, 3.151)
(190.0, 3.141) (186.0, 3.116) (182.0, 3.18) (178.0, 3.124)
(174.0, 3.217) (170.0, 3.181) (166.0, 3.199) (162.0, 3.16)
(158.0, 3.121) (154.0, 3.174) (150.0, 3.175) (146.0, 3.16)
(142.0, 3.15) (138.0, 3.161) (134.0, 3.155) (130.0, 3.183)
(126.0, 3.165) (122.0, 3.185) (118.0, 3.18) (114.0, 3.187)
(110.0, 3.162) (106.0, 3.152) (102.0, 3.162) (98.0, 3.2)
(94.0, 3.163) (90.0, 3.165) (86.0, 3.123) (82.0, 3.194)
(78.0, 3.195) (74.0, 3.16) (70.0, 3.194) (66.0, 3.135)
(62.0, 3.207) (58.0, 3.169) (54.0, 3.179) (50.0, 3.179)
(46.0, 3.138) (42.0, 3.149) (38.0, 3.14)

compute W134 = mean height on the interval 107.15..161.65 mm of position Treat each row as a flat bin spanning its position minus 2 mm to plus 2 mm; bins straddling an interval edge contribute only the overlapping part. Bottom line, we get 3.17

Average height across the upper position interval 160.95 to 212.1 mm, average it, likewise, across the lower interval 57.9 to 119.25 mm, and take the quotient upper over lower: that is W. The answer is 1.00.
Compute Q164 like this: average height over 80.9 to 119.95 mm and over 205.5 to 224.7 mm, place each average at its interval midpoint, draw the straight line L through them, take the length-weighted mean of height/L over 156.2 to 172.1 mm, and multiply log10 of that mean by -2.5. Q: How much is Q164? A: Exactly 0.00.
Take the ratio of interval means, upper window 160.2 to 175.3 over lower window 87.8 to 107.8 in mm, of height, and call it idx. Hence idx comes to 1.01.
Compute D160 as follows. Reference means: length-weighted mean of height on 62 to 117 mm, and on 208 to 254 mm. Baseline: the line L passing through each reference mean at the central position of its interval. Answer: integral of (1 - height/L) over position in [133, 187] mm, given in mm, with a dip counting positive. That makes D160 0.32 mm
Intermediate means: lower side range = 3.17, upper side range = 3.19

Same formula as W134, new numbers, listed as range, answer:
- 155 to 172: 3.17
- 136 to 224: 3.17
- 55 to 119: 3.17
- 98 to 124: 3.17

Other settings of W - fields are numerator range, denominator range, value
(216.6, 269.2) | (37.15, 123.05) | 1.01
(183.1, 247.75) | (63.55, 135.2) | 1.00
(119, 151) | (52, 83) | 1.00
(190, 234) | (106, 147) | 1.00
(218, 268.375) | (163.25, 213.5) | 1.01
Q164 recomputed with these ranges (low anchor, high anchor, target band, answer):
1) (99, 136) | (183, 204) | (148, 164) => 0.00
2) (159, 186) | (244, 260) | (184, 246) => 0.00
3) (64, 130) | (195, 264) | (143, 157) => 0.00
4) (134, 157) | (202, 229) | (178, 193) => 0.01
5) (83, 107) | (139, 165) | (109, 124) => -0.01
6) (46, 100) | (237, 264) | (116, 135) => 0.00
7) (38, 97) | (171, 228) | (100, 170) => 0.00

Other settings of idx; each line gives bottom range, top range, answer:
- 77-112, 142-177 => 1.00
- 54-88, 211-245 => 1.01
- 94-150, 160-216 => 1.00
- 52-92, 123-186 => 1.00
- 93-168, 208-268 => 1.01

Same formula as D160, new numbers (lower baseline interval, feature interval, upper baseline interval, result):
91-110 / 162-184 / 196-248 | 0.0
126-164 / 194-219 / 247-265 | 0.0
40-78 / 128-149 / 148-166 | 0.0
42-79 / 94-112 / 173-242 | 0.0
